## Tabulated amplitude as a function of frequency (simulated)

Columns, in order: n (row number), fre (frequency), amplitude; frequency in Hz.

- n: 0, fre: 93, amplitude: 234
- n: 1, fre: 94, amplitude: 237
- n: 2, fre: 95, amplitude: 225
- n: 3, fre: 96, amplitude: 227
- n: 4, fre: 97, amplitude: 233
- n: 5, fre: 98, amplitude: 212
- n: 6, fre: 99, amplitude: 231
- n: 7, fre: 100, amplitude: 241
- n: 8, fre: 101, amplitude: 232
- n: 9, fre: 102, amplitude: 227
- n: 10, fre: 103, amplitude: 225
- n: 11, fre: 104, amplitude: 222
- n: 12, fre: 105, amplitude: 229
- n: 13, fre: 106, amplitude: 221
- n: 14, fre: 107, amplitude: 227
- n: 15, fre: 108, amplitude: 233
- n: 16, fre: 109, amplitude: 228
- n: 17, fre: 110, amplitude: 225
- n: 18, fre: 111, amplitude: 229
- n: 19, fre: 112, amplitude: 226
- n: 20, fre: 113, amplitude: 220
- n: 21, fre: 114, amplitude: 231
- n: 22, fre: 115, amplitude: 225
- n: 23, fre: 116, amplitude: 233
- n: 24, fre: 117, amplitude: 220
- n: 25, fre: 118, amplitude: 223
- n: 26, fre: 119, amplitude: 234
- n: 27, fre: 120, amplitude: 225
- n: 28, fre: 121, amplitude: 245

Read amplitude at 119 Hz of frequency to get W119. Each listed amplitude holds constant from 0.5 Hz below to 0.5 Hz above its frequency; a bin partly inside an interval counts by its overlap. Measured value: 234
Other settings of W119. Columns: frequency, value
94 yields 237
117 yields 220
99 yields 231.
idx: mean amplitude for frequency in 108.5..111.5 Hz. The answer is 227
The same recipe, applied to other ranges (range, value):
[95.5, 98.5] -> 224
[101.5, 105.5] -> 226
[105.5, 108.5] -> 227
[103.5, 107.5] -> 225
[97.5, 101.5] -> 229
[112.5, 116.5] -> 227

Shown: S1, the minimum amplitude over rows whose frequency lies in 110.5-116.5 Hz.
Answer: 220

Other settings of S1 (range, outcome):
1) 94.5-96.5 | 225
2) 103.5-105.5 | 222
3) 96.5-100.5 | 212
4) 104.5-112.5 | 221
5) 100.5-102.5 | 227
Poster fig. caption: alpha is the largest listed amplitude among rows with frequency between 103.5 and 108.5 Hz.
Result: 233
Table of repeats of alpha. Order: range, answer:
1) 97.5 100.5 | 241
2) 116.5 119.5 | 234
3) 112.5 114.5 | 231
